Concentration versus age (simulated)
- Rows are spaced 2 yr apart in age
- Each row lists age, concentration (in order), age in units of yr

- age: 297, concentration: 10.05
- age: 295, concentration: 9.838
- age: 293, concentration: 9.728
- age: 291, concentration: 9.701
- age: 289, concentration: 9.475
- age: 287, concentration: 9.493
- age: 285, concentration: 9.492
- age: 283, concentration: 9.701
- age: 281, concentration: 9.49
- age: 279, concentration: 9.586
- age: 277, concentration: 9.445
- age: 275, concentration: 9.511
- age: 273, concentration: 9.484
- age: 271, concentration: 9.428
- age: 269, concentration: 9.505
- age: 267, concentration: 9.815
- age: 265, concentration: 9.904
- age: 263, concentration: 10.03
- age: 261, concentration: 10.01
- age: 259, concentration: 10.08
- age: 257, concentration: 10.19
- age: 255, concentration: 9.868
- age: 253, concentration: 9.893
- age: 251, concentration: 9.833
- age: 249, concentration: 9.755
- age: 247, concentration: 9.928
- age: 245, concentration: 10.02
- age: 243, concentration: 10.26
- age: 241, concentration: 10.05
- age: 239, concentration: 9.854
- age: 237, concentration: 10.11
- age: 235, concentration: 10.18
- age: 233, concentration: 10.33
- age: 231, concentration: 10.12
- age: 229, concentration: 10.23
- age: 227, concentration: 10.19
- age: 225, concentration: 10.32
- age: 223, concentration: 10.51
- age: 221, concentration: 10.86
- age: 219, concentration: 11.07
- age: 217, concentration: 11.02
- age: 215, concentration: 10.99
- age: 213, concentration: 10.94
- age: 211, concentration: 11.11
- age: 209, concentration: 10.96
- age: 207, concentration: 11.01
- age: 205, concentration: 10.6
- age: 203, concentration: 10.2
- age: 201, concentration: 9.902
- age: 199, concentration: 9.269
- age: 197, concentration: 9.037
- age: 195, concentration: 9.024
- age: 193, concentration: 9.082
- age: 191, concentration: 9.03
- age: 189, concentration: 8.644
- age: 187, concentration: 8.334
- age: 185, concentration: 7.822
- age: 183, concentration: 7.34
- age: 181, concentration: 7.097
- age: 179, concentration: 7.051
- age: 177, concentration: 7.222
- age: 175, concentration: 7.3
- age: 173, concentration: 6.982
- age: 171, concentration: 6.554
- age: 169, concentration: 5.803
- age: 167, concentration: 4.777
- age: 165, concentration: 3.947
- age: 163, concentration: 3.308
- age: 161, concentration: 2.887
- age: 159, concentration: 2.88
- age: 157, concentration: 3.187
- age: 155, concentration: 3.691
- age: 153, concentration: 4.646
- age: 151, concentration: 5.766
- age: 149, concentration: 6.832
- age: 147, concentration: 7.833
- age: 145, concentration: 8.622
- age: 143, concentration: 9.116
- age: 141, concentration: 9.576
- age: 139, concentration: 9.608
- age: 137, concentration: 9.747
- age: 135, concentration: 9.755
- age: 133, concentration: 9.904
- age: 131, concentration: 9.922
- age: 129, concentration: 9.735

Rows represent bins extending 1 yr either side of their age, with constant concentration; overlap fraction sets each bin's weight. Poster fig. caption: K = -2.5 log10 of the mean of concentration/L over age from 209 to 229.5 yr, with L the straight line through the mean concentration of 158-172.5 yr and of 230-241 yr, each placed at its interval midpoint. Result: -0.22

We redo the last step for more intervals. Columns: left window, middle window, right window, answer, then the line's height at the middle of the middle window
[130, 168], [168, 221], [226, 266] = -0.090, 8.23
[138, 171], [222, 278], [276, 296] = -0.169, 8.56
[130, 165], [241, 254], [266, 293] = -0.123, 8.89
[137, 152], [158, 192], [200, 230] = 0.436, 9.32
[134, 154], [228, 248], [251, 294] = -0.092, 9.29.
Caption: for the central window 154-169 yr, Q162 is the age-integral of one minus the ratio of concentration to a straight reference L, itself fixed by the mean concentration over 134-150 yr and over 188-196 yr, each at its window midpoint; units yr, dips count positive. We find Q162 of 8.8 yr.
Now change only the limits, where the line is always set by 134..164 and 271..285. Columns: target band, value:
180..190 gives -0.68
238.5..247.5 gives -1.38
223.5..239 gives -3.26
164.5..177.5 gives 1.68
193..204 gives -2.57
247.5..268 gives -2.02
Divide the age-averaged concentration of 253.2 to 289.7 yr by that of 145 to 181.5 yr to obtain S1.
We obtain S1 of 1.77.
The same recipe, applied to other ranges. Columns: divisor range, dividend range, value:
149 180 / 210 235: 2.07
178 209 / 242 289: 1.09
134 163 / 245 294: 1.47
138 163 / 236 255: 1.63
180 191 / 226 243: 1.27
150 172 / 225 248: 2.35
